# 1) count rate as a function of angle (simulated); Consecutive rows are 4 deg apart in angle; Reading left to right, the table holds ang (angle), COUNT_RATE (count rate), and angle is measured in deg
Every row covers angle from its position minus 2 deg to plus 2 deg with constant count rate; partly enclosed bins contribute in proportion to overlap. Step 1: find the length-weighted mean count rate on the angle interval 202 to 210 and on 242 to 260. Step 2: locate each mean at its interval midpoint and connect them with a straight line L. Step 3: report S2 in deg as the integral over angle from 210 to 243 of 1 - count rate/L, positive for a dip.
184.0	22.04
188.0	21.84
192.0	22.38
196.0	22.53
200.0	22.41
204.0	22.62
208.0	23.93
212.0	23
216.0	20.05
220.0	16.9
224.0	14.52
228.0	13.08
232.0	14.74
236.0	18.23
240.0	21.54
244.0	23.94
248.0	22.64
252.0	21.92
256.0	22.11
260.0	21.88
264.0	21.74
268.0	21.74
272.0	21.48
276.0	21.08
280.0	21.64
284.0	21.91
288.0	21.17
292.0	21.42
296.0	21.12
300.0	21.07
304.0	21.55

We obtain 7.2 deg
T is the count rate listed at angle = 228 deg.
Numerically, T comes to 13.08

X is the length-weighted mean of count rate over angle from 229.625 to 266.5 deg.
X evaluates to 20.9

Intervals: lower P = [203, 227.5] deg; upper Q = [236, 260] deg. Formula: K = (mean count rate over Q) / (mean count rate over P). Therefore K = 1.12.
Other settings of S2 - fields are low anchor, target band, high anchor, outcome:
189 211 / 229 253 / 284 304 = 2.1 deg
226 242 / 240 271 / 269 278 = -4.8 deg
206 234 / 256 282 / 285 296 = -1.7 deg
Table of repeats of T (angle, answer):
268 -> 21.74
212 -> 23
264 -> 21.74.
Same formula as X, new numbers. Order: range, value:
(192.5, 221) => 21.8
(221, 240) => 15.9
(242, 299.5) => 21.8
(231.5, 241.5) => 18.5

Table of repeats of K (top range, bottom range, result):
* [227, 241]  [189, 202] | 0.75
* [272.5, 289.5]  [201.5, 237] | 1.15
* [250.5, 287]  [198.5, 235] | 1.14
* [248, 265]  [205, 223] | 1.06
